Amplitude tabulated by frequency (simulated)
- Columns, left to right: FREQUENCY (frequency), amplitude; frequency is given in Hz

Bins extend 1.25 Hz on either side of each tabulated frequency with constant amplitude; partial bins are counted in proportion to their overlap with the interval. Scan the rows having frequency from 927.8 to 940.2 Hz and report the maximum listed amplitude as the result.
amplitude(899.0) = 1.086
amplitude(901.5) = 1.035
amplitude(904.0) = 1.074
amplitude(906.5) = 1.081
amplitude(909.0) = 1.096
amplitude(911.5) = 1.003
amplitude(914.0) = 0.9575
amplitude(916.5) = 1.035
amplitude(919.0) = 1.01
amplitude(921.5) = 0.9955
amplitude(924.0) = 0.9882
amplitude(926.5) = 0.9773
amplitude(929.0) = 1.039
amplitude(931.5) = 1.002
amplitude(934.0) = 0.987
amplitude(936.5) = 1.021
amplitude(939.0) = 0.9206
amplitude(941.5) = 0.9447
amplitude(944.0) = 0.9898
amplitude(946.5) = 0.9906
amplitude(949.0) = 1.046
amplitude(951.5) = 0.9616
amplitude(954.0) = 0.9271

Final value 1.039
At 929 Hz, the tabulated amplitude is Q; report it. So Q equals 1.039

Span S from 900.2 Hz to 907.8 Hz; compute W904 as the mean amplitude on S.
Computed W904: 1.06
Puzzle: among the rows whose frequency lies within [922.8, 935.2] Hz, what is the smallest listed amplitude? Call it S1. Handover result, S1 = 0.9773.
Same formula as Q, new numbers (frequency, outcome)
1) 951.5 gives 0.9616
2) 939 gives 0.9206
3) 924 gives 0.9882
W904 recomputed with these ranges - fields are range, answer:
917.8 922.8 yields 1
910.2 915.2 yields 0.982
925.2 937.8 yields 1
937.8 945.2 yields 0.952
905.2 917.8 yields 1.03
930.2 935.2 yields 0.995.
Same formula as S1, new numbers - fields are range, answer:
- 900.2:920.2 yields 0.9575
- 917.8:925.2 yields 0.9882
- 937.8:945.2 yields 0.9206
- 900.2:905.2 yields 1.035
